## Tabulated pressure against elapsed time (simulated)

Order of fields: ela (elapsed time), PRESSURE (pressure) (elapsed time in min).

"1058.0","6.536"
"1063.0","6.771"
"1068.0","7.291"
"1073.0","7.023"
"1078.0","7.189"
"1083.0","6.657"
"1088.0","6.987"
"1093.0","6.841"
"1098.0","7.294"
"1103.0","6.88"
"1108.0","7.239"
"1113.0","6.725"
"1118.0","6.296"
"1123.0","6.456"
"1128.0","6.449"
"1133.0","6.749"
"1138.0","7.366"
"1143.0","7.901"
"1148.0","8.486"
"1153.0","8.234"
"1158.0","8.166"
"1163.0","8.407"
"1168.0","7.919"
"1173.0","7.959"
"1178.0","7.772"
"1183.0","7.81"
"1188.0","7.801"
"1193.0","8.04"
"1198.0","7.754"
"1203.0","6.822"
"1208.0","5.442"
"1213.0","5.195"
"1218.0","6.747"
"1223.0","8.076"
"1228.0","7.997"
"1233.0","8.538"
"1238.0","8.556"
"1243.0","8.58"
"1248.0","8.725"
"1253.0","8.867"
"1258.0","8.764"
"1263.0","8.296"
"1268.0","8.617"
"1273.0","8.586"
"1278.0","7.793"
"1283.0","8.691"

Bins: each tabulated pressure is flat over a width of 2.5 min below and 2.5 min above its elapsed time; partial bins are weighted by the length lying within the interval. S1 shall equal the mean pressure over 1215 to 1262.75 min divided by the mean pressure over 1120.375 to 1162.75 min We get 1.1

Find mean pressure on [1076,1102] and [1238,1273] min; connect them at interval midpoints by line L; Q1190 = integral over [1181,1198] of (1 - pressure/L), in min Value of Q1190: 0.2 min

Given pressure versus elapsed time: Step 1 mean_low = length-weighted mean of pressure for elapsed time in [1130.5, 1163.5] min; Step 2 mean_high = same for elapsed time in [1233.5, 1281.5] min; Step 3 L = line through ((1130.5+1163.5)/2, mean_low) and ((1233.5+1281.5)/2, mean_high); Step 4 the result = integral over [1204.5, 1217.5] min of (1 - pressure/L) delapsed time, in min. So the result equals 4.1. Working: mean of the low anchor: 7.87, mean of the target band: 5.65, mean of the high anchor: 8.54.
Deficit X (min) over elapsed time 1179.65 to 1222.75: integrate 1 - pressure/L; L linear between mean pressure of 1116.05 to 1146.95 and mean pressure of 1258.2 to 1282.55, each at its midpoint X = 3.6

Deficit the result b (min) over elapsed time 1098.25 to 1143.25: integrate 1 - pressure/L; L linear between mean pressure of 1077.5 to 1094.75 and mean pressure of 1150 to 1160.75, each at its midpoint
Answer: 4.07 min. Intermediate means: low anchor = 6.89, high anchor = 8.22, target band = 6.87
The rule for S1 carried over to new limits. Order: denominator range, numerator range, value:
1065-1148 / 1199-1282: 1.12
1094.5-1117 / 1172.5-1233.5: 1.05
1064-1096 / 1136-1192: 1.14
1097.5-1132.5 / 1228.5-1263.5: 1.28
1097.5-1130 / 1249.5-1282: 1.26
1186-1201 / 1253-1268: 1.10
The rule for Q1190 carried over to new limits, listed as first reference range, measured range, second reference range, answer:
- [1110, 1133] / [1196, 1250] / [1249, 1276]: 3.8 min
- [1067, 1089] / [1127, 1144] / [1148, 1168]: 1.7 min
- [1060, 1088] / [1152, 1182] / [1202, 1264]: -2.5 min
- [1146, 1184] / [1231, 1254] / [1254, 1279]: -0.7 min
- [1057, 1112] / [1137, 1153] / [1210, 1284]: -1.3 min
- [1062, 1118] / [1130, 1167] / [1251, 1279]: -1.9 min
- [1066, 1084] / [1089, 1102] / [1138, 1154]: 0.6 min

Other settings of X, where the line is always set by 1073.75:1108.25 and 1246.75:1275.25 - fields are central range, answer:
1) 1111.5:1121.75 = 1.1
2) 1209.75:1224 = 3.1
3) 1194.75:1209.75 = 2.3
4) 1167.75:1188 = 0.0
